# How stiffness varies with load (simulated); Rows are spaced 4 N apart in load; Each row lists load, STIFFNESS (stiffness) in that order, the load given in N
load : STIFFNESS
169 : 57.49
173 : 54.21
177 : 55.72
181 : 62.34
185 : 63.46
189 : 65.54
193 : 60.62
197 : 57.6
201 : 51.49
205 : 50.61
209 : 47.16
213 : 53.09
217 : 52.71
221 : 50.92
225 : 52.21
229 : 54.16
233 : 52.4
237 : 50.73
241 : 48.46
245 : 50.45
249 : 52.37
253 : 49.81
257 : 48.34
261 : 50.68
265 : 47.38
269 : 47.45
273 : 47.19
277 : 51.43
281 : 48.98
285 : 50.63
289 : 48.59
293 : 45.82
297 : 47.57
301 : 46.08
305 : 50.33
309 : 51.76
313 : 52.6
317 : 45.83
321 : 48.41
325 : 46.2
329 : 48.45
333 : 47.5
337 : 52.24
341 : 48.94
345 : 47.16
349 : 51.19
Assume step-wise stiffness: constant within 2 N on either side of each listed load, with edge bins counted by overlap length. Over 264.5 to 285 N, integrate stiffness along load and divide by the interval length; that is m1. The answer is 48.8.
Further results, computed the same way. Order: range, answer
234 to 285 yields 49.5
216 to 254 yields 51.4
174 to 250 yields 54.3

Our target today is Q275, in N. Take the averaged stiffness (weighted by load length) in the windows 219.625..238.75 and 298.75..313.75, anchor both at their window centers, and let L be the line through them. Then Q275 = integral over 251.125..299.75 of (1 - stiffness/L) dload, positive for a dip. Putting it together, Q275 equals 2.1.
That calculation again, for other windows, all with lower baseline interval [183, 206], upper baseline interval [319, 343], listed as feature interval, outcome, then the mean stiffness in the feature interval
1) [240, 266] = 2.2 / 49.8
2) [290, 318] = 1.1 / 48.7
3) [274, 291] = 0.8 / 49.7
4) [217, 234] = 1.2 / 52.5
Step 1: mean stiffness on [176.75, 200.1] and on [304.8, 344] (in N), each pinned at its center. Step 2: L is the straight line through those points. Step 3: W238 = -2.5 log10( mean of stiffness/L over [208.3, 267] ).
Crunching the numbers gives 0.12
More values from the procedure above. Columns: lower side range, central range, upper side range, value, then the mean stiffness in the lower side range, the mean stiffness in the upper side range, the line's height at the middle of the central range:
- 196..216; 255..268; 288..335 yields 0.03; 51.7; 48.3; 49.9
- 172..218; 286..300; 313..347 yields 0.07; 56.3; 48.4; 50.5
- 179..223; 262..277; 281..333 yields 0.07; 56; 48.5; 51.1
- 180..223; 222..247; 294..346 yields 0.05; 55.8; 48.7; 53.8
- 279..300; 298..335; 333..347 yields 0.00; 48.2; 49.2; 48.7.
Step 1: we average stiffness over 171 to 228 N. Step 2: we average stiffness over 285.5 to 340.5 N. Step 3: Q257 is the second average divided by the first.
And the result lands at 0.9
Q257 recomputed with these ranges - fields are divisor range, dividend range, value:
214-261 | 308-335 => 0.95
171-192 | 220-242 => 0.86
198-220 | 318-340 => 0.94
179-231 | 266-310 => 0.88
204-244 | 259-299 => 0.95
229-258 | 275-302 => 0.96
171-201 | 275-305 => 0.82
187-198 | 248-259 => 0.81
